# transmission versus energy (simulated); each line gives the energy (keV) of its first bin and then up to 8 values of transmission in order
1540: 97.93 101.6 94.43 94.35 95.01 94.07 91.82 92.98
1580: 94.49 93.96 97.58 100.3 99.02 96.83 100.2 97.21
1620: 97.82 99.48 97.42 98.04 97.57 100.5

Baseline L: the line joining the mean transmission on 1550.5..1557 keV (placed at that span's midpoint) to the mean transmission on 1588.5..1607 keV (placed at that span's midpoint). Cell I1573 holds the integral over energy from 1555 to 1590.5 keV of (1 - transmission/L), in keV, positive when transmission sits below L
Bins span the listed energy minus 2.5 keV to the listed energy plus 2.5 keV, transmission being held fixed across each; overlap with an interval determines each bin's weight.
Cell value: 0.8 keV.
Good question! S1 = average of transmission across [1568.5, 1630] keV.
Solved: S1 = 96.9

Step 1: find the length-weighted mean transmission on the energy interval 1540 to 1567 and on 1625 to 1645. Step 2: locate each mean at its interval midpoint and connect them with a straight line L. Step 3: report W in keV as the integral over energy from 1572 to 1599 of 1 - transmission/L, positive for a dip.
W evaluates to 0.3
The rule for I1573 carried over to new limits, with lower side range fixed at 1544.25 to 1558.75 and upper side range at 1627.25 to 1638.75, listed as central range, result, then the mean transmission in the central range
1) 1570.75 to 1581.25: 0.4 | 93.3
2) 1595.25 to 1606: -0.2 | 98.6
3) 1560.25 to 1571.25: 0.3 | 93.5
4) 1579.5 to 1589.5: 0.2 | 94.8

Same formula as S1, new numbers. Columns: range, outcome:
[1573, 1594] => 95.2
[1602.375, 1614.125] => 98.3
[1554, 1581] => 93.7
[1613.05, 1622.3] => 97.5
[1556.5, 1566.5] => 94.6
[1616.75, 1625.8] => 98.4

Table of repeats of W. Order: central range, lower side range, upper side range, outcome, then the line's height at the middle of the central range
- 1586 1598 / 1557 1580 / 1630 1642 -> -0.4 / 95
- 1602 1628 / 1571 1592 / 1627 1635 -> -0.4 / 96.7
